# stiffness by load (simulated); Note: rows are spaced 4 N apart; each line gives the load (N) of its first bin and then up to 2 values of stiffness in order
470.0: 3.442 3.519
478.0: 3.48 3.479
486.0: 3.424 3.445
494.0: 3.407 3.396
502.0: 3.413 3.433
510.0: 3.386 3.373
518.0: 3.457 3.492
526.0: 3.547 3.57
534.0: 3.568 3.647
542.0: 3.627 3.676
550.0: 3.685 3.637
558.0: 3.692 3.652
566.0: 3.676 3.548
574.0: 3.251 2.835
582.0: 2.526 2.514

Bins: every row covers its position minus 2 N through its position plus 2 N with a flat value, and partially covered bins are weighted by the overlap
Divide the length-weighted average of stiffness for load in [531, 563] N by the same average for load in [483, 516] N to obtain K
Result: 1.07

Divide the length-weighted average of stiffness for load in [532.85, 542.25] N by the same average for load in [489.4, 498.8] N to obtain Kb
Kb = 1.06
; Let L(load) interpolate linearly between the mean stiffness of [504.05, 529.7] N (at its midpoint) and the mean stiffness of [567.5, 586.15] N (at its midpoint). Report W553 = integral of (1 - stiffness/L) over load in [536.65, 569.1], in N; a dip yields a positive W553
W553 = -4.9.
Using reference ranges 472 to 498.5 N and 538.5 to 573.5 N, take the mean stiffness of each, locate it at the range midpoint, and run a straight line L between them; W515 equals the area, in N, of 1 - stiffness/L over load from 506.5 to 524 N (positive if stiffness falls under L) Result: 0.5 N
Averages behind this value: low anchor 3.45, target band 3.43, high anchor 3.63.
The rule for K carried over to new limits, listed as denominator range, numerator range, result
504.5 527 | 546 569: 1.06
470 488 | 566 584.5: 0.89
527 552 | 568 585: 0.83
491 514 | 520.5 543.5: 1.05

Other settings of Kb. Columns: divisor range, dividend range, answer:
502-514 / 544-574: 1.07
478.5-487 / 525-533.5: 1.03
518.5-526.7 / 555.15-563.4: 1.05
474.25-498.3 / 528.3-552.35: 1.05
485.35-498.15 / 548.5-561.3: 1.07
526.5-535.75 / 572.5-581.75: 0.82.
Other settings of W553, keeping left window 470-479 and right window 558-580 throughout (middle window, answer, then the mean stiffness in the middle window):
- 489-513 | 0.4 N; 3.41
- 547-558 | -0.8 N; 3.67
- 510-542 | -0.6 N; 3.52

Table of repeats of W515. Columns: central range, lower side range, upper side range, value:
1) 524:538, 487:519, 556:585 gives -0.9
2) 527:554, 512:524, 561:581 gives -1.8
